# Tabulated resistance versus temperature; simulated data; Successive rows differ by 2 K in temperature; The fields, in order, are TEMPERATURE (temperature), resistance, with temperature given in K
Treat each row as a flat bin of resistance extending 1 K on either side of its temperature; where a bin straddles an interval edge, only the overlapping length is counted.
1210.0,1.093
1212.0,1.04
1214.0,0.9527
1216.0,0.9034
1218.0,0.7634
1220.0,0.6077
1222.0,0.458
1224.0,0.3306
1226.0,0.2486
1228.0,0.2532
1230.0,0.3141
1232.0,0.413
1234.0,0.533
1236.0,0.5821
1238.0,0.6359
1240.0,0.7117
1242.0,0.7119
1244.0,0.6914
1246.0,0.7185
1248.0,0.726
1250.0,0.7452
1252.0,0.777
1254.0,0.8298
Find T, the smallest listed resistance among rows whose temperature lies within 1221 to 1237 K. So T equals 0.2486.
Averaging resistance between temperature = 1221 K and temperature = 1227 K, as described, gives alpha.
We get 0.346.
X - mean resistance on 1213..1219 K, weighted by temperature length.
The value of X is 0.873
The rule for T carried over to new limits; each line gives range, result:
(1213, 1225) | 0.3306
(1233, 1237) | 0.533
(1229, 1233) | 0.3141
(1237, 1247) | 0.6359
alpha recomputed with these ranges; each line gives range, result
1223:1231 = 0.287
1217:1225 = 0.54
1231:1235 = 0.473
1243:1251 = 0.72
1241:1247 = 0.707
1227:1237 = 0.419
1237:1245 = 0.688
